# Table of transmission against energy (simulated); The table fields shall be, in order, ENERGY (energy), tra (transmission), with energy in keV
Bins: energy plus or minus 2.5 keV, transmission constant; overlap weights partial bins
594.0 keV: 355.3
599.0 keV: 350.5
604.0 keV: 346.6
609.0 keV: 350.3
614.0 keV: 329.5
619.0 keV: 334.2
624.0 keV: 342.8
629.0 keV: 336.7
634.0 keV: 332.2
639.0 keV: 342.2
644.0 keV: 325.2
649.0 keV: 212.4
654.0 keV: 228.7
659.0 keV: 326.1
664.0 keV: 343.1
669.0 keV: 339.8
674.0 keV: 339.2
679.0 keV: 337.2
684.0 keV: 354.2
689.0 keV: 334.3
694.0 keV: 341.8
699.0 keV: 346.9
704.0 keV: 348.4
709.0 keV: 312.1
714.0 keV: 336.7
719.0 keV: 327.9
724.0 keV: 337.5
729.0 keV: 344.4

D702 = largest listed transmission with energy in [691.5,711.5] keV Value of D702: 348.4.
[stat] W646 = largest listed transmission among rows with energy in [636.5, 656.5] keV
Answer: 342.2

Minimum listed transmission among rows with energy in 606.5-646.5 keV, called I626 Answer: 325.2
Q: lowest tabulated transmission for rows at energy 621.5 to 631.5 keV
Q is 336.7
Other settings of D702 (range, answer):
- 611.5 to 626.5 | 342.8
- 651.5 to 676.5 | 343.1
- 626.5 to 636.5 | 336.7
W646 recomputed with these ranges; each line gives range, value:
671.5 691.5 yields 354.2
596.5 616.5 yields 350.5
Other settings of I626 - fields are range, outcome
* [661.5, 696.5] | 334.3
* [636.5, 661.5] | 212.4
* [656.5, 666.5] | 326.1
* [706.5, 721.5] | 312.1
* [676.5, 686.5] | 337.2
